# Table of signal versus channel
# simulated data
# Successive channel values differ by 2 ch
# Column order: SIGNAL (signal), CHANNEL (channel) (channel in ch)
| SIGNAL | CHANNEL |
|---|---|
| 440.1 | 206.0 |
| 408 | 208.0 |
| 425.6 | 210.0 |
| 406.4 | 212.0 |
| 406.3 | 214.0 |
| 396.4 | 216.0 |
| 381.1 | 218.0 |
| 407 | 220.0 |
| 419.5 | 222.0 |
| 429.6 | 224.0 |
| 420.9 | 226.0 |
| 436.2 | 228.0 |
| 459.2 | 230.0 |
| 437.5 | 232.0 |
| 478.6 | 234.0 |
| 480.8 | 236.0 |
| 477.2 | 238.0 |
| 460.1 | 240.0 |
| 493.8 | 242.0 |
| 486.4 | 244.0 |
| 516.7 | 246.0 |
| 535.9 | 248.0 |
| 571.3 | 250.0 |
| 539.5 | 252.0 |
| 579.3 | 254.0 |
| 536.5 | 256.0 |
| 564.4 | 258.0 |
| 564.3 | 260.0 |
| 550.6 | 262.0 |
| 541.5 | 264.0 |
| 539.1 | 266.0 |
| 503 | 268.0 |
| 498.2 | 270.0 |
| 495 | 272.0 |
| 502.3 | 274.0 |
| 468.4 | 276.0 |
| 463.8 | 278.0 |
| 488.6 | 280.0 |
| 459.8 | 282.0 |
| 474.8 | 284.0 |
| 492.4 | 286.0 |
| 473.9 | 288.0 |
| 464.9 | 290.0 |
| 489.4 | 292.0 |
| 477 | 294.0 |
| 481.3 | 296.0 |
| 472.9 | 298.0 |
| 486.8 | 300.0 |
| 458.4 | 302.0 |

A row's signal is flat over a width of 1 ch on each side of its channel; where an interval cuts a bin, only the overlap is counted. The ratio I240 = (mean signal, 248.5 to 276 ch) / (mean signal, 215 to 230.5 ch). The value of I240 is 1.3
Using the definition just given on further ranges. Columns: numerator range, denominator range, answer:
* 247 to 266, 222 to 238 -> 1.23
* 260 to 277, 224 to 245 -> 1.12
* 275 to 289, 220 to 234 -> 1.09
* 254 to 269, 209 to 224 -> 1.34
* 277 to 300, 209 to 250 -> 1.06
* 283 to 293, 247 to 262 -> 0.86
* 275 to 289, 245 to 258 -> 0.87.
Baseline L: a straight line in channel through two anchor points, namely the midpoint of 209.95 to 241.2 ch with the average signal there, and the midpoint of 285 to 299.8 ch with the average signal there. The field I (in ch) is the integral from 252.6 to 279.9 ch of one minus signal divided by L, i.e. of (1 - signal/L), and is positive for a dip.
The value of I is -3.7 ch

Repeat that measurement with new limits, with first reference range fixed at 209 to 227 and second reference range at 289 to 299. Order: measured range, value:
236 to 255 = -3.5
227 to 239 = -1.1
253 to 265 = -3.0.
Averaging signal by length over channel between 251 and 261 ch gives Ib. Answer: 557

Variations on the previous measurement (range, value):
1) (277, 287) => 476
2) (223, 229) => 429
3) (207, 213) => 413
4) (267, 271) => 501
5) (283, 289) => 480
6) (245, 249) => 526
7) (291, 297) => 483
